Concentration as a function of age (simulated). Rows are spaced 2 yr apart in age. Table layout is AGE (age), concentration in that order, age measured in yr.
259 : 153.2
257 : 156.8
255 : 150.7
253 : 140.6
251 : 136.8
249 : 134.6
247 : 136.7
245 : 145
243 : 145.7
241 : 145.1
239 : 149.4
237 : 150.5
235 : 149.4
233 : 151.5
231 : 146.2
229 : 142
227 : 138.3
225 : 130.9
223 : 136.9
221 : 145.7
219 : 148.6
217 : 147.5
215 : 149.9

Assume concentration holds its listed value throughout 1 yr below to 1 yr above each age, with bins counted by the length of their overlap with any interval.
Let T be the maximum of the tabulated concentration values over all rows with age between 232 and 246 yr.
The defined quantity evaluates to 151.5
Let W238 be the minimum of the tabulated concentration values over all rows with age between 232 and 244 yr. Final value 145.1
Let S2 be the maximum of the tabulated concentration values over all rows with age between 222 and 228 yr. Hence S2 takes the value 138.3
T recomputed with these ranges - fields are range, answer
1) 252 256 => 150.7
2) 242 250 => 145.7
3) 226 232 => 146.2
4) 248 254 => 140.6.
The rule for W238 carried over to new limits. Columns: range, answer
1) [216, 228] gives 130.9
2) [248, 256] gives 134.6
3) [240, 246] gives 145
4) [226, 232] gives 138.3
